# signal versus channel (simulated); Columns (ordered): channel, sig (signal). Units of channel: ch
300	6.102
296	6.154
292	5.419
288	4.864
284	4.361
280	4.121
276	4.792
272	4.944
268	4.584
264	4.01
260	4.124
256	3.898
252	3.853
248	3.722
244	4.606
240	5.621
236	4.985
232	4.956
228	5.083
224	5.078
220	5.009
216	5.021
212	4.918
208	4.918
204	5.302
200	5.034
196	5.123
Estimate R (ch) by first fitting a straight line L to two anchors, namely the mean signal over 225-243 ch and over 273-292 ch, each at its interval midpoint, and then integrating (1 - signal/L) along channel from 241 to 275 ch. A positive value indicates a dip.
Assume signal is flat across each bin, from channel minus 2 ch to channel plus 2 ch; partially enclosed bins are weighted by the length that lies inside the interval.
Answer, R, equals 4.2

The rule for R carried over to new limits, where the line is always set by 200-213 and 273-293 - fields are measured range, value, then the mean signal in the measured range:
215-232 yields -0.2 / 5.04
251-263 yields 2.1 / 3.97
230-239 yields -0.2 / 5.04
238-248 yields 0.1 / 4.84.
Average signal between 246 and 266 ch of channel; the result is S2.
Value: 3.92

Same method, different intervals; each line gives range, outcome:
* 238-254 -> 4.45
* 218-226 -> 5.04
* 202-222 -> 5.03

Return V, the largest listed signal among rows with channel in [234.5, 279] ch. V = 5.621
